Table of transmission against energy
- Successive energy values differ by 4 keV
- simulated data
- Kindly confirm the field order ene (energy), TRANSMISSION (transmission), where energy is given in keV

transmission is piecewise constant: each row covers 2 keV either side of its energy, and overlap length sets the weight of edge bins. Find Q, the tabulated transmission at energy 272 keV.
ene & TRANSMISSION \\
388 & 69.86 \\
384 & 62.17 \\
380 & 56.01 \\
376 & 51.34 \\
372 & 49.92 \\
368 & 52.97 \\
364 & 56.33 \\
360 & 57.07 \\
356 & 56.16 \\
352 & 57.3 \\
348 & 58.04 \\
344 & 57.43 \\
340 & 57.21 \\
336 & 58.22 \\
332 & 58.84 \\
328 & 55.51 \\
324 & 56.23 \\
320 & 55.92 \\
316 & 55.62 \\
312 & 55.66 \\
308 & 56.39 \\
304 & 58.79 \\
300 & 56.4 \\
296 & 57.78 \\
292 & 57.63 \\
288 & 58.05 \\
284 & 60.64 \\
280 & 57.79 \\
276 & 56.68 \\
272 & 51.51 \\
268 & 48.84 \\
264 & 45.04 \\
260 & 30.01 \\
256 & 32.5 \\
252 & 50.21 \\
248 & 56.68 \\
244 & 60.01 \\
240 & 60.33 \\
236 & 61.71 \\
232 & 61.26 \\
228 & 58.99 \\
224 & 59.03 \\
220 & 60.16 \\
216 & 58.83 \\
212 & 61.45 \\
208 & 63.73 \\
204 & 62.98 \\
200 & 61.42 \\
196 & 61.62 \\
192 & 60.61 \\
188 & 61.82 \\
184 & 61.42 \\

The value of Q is 51.51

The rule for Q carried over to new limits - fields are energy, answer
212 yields 61.45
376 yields 51.34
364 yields 56.33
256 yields 32.5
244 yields 60.01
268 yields 48.84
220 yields 60.16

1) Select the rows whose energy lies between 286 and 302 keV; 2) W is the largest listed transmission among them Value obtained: 58.05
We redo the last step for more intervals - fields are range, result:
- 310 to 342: 58.84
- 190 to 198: 61.62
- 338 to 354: 58.04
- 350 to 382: 57.3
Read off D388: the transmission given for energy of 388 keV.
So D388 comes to 69.86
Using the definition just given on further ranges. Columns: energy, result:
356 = 56.16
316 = 55.62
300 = 56.4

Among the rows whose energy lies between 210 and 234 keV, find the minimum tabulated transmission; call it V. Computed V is 58.83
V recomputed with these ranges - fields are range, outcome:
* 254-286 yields 30.01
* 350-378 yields 49.92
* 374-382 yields 51.34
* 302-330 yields 55.51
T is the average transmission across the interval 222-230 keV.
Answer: 59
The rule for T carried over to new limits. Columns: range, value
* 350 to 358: 56.7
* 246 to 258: 46.5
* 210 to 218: 60.1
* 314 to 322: 55.8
